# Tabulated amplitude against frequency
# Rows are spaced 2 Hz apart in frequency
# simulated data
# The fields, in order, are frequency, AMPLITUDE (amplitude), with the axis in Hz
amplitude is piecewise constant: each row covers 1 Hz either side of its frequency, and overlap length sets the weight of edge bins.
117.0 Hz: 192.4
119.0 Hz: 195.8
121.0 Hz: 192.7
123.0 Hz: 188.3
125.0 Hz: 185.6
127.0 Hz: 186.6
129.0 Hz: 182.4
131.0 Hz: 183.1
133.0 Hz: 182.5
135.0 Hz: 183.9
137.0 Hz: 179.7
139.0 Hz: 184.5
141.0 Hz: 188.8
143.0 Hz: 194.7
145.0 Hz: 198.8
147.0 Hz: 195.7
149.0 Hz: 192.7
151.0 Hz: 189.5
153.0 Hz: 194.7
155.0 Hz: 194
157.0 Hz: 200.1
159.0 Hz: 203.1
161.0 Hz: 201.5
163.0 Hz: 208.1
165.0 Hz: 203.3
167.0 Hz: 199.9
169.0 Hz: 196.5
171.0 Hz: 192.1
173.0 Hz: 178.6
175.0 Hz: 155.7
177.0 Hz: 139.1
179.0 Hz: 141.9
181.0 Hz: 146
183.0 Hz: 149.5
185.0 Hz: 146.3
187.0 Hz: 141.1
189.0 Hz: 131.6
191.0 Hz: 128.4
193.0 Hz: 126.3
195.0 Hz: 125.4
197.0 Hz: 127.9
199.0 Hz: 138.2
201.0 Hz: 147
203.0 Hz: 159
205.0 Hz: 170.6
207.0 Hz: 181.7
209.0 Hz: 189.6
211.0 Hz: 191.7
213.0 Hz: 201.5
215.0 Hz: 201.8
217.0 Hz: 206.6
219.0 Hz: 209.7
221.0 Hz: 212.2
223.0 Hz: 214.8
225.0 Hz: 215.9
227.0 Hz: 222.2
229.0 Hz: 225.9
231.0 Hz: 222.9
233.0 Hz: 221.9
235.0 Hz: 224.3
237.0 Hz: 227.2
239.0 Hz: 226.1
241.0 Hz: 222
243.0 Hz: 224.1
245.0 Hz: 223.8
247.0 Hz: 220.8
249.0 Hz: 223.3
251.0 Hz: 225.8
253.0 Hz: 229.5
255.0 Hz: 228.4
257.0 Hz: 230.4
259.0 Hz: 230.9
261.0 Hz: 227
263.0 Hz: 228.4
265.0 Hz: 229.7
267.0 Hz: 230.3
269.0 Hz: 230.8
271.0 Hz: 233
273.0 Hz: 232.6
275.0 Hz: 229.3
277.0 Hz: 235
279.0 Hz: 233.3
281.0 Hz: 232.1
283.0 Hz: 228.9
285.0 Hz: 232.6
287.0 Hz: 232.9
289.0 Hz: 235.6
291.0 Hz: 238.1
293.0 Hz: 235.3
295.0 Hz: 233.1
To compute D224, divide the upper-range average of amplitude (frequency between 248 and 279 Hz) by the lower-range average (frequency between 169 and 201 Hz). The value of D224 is 1.6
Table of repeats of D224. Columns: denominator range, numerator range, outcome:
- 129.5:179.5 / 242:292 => 1.22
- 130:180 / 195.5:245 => 1.06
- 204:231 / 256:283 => 1.13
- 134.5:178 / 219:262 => 1.18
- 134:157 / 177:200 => 0.72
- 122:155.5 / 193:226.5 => 0.95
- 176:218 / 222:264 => 1.43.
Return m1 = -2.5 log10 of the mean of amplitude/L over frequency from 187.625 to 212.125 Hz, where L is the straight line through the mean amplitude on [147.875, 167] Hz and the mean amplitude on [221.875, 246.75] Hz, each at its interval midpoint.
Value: 0.36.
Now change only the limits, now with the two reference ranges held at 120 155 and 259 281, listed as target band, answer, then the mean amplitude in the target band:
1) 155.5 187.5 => 0.134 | 176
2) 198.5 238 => 0.078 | 200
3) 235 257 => -0.010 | 225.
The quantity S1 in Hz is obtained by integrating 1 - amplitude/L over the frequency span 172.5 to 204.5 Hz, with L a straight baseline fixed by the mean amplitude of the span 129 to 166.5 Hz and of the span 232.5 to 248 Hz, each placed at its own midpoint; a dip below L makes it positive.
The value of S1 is 9.9 Hz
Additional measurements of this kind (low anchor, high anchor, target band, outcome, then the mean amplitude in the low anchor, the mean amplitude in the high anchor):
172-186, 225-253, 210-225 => -0.63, 151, 224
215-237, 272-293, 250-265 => -0.17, 217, 233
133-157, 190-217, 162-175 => -1.01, 191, 162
